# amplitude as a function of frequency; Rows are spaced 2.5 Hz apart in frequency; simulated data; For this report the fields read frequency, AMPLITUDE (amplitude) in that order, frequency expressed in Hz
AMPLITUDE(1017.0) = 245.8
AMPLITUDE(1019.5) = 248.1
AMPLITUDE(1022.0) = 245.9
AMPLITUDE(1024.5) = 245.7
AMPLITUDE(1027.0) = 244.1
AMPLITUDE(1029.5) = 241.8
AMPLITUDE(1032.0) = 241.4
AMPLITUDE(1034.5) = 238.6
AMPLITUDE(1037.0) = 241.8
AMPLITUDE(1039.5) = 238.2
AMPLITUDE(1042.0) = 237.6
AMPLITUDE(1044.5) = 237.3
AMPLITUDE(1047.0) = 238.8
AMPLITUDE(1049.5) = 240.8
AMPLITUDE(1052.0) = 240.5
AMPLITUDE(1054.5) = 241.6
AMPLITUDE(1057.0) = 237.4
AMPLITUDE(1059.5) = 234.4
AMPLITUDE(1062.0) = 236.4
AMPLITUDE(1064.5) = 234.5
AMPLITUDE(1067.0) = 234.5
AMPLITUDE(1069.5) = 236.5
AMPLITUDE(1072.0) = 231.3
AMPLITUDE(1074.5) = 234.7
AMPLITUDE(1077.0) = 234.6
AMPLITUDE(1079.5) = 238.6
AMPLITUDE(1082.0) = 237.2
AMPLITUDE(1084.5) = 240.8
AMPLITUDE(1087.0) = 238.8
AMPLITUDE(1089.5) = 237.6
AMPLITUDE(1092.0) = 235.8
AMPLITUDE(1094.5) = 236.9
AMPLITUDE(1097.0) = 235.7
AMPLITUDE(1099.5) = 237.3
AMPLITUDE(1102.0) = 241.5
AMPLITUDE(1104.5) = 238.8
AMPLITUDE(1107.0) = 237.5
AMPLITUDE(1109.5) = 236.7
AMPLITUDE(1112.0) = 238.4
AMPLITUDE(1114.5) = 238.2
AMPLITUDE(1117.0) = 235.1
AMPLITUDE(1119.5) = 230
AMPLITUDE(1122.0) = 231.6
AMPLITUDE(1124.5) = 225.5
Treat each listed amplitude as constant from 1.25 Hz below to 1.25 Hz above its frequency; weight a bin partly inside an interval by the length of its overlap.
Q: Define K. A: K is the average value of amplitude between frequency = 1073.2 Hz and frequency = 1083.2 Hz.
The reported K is 236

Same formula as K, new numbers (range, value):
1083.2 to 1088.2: 240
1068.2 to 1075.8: 234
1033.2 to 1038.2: 240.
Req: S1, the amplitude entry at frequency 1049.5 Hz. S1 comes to 240.8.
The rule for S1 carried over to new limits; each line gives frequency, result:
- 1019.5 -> 248.1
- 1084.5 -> 240.8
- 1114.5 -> 238.2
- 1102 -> 241.5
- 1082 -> 237.2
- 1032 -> 241.4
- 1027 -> 244.1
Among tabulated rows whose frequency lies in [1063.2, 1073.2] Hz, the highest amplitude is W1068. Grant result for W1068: 236.5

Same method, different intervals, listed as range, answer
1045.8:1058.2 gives 241.6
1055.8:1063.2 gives 237.4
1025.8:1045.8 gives 244.1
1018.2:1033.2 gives 248.1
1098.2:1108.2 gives 241.5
